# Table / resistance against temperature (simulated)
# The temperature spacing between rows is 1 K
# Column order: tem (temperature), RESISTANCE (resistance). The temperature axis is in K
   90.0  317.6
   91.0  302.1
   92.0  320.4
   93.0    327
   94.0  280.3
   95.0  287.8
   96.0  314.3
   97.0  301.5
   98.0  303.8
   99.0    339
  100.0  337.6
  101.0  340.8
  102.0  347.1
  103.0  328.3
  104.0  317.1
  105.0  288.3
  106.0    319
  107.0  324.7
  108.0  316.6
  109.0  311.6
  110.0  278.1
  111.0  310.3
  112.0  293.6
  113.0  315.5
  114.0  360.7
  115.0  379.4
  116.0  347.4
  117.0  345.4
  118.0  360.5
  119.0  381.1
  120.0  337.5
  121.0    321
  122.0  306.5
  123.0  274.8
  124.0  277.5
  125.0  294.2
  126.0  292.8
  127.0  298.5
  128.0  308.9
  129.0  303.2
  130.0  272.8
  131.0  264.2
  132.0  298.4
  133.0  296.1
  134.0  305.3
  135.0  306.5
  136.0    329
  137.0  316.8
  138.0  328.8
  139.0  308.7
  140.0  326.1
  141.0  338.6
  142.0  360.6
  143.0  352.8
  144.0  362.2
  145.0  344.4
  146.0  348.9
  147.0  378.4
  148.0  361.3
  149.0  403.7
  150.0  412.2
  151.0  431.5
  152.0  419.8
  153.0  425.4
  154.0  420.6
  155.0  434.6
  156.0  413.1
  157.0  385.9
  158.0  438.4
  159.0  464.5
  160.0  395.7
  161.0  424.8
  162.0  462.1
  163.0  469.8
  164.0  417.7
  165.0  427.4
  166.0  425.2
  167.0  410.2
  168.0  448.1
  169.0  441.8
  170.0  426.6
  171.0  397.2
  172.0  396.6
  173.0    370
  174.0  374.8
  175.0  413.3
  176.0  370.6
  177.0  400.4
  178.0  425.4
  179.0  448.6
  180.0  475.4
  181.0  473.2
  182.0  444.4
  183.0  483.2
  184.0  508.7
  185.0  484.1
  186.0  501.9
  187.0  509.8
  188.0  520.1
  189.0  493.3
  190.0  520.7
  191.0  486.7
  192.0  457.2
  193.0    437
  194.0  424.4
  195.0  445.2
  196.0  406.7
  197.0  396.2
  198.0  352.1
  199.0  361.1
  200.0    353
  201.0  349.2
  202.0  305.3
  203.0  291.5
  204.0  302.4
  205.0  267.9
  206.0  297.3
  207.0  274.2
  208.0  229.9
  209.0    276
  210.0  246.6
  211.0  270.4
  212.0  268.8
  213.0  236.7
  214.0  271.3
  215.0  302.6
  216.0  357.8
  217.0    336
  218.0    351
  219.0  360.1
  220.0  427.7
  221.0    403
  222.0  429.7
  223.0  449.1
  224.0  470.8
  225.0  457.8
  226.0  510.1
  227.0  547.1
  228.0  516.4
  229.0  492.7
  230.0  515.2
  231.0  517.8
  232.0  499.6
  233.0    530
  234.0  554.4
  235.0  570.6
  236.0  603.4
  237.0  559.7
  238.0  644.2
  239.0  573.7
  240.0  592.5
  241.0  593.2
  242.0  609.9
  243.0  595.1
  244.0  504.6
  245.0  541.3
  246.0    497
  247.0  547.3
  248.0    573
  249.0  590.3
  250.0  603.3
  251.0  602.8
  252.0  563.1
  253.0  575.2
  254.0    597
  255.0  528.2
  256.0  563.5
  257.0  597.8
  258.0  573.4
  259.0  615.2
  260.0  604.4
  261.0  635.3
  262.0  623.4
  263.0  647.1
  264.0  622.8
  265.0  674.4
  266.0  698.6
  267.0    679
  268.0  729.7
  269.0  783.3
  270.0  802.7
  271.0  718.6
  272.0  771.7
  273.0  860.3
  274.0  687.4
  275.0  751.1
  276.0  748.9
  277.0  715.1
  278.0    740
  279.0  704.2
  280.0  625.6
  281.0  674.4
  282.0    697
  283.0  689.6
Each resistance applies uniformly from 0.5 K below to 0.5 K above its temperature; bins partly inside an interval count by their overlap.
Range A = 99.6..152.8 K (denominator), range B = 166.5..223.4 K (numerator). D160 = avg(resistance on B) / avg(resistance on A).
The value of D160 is 1.18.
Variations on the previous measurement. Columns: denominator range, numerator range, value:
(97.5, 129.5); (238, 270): 1.90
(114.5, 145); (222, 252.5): 1.70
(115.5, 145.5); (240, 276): 1.99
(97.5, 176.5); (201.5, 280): 1.48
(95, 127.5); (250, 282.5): 2.09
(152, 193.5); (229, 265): 1.30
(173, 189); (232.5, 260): 1.27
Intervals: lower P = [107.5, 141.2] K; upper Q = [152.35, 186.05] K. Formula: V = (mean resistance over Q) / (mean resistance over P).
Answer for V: 1.37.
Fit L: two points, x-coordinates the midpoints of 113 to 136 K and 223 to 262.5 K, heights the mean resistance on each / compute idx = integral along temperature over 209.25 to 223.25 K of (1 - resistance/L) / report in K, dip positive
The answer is 4.79 K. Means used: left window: 315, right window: 560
